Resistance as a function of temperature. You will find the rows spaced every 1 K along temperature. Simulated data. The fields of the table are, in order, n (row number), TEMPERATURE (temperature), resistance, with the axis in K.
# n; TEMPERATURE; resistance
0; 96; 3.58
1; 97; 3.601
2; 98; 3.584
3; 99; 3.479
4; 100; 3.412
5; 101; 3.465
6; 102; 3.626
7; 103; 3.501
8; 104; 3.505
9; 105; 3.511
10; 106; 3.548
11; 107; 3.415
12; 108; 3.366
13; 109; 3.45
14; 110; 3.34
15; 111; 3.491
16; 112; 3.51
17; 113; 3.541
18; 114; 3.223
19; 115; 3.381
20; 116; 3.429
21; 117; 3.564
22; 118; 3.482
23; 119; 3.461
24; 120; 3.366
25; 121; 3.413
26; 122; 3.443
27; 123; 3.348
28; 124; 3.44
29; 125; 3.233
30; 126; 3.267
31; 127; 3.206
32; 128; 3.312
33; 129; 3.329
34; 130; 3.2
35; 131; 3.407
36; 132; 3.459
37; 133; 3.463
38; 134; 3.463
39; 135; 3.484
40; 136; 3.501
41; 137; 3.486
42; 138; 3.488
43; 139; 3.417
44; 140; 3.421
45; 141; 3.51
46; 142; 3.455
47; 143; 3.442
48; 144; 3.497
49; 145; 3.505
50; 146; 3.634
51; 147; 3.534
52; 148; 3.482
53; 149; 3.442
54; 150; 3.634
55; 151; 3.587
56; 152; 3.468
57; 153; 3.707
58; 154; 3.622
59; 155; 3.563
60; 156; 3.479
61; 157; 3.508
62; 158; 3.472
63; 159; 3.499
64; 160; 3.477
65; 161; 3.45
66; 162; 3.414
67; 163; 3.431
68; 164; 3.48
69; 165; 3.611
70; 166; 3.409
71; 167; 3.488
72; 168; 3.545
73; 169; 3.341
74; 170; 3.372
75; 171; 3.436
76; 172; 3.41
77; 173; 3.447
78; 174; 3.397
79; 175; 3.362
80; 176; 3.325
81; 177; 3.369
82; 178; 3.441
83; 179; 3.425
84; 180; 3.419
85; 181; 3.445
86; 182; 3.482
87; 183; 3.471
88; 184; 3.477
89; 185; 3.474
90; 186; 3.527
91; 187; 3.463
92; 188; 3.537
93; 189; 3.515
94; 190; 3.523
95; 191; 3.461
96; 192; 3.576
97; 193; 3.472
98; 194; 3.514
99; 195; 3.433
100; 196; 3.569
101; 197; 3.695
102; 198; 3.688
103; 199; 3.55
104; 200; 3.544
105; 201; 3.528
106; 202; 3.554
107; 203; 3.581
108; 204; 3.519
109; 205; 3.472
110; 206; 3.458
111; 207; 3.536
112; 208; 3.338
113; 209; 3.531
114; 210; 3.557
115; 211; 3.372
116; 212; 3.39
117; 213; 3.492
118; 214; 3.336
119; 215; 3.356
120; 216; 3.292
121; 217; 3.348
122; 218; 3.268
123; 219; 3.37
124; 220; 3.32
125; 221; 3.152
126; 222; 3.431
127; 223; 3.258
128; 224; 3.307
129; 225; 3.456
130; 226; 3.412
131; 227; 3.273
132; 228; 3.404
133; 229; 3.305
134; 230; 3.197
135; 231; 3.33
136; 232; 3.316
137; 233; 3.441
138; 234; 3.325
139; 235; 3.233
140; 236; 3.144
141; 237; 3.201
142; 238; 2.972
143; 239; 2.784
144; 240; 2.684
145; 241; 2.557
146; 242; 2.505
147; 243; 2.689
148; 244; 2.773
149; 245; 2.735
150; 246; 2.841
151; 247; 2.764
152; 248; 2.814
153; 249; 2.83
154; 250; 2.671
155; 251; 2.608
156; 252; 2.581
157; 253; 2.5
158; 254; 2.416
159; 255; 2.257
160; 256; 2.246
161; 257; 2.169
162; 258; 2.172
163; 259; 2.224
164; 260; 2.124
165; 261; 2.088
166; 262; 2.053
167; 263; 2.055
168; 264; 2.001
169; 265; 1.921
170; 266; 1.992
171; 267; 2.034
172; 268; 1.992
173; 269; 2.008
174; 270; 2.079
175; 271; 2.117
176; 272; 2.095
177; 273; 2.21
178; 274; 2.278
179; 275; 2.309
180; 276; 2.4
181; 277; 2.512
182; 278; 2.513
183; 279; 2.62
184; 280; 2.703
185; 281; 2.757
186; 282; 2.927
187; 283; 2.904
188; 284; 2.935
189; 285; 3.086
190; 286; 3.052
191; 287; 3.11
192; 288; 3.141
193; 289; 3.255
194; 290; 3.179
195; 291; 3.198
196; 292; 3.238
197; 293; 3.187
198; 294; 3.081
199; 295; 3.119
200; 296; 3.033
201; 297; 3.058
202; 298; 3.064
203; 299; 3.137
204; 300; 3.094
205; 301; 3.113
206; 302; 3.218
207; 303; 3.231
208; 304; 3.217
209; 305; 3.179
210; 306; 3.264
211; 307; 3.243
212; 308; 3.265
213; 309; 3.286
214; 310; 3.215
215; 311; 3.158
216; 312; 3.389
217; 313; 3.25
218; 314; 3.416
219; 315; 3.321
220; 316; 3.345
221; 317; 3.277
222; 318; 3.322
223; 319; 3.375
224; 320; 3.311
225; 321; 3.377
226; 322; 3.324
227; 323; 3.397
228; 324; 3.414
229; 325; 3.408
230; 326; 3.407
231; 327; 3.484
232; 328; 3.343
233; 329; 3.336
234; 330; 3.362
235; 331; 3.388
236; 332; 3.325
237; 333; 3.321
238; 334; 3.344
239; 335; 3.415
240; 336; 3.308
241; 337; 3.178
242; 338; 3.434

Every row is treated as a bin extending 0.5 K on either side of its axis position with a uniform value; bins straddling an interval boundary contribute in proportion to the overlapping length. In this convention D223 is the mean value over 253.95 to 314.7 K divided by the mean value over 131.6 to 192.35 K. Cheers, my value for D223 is 0.79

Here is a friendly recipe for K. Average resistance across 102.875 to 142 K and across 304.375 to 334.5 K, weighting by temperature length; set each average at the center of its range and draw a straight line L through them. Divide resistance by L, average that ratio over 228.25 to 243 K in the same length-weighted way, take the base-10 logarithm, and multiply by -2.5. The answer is 0.10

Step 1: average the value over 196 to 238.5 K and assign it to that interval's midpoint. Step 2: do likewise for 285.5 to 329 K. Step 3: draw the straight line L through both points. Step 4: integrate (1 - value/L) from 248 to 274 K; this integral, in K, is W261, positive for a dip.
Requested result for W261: 8.5 K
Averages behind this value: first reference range 3.39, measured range 2.23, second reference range 3.25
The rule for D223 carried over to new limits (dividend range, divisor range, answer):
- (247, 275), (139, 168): 0.64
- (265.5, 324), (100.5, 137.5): 0.86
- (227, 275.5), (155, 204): 0.74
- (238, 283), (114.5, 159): 0.70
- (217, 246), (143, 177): 0.90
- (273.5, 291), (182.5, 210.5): 0.80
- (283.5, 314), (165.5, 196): 0.92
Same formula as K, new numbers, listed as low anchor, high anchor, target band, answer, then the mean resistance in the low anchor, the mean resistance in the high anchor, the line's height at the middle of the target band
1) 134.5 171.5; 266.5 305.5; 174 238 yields -0.065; 3.49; 2.8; 3.22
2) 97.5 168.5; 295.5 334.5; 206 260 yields 0.116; 3.46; 3.28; 3.36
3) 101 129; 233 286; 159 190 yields -0.134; 3.42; 2.52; 3.05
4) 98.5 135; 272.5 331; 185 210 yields -0.076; 3.42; 3.11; 3.28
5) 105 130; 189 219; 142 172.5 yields -0.020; 3.4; 3.48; 3.43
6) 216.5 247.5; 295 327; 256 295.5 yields 0.256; 3.12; 3.26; 3.2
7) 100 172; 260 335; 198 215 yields -0.082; 3.46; 2.95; 3.23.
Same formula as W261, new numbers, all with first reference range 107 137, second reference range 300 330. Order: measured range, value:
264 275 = 4.1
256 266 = 3.7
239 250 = 2.0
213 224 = 0.1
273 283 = 2.3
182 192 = -0.4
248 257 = 2.2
